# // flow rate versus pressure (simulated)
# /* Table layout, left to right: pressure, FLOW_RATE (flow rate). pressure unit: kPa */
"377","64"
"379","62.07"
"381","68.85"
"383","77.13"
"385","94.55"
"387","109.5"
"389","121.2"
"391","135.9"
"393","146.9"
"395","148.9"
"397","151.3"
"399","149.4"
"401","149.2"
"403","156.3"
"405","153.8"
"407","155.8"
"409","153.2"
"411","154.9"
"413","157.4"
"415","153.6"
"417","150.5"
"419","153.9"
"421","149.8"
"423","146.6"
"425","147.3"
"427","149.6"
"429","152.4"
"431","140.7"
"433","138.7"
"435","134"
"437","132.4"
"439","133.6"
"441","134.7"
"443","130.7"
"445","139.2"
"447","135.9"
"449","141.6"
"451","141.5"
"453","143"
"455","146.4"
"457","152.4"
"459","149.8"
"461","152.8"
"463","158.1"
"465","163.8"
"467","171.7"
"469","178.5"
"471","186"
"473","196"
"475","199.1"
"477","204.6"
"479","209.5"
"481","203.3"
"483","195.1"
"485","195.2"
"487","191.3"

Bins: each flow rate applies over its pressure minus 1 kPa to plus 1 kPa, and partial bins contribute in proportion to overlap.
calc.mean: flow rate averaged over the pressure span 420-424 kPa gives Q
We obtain 148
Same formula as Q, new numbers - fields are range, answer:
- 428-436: 141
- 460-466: 158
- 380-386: 80.2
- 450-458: 146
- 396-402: 150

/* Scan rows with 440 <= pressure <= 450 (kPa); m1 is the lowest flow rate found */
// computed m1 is 130.7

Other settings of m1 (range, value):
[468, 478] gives 178.5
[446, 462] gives 135.9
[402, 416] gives 153.2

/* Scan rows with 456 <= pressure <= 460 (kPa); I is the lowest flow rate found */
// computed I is 149.8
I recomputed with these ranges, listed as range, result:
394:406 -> 148.9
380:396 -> 68.85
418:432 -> 140.7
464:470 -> 163.8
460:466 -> 152.8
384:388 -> 94.55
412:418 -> 150.5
